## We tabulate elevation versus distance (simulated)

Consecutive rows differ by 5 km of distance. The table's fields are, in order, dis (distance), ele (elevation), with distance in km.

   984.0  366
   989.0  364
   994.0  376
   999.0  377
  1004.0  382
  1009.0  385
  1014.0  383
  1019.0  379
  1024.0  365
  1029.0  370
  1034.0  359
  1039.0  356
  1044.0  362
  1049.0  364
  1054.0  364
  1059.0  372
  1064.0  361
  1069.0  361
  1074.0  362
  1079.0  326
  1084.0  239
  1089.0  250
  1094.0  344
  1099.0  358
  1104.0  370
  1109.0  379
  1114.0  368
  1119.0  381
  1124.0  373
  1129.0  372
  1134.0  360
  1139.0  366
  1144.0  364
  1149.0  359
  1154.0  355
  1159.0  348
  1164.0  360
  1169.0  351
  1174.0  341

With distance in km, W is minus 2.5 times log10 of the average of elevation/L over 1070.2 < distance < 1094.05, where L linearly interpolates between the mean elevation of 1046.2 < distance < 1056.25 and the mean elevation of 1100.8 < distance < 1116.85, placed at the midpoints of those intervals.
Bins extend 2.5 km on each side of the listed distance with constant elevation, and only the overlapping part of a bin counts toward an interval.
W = 0.21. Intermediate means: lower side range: 364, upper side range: 372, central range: 303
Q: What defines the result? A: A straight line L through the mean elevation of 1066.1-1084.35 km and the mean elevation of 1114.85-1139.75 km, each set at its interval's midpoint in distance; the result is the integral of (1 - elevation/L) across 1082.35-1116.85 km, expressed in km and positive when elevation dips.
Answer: 1.84 km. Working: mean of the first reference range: 333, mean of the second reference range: 371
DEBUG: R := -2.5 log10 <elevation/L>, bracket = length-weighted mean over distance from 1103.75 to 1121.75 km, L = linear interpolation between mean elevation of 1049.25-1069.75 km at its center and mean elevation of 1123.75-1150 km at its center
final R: -0.029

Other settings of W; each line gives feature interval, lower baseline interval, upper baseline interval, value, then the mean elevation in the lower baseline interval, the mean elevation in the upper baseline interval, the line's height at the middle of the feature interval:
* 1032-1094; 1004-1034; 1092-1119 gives 0.09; 375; 366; 371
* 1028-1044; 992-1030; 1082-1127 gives 0.02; 377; 342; 368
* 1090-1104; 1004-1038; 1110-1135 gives 0.09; 373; 372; 372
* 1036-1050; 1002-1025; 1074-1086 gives -0.05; 380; 301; 345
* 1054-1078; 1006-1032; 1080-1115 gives -0.04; 376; 328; 347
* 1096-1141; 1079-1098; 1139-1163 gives -0.15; 290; 358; 323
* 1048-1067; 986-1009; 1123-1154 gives 0.02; 376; 364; 371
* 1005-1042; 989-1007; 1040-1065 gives 0.00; 377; 364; 371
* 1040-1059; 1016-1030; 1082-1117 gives -0.02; 372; 332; 358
